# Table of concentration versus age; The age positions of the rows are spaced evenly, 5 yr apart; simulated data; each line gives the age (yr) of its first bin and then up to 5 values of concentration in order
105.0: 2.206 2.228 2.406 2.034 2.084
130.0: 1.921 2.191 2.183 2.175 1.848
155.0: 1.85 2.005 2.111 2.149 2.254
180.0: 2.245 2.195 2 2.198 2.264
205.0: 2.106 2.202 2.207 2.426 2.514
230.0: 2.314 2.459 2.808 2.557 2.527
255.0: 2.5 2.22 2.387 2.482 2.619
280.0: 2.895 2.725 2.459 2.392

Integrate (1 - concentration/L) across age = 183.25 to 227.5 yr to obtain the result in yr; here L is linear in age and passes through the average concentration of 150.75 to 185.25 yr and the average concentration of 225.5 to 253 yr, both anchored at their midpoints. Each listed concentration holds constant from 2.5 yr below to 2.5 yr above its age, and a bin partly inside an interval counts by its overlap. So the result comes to 1.72 yr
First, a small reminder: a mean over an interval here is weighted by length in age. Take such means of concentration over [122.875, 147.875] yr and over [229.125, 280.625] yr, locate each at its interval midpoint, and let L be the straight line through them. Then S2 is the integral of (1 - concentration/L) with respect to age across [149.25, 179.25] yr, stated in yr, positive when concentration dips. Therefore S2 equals 2.02 yr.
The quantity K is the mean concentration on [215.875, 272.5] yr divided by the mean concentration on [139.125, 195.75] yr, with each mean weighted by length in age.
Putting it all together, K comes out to 1.2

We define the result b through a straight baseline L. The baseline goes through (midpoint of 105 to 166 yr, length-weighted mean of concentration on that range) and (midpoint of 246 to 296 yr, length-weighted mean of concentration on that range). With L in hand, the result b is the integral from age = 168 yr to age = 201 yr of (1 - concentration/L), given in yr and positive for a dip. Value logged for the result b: 0.9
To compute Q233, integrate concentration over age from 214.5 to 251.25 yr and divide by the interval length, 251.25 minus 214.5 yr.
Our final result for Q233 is 2.49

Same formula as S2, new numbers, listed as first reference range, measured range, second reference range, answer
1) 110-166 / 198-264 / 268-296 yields 0.77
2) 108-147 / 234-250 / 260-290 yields -0.84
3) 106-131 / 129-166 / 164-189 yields 2.23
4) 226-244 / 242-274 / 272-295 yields 1.51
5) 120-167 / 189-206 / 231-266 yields 0.86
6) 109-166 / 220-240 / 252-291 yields -0.65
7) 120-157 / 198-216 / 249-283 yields 0.83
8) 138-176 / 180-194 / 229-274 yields 0.39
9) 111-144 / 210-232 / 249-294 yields 0.43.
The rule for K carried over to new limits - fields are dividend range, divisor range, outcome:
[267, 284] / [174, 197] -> 1.23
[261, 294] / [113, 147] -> 1.20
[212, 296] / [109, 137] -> 1.17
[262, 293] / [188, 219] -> 1.19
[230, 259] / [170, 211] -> 1.16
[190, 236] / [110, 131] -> 1.06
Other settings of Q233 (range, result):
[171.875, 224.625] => 2.22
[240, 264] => 2.48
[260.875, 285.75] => 2.59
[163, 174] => 2.15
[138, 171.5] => 2.04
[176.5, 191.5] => 2.16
